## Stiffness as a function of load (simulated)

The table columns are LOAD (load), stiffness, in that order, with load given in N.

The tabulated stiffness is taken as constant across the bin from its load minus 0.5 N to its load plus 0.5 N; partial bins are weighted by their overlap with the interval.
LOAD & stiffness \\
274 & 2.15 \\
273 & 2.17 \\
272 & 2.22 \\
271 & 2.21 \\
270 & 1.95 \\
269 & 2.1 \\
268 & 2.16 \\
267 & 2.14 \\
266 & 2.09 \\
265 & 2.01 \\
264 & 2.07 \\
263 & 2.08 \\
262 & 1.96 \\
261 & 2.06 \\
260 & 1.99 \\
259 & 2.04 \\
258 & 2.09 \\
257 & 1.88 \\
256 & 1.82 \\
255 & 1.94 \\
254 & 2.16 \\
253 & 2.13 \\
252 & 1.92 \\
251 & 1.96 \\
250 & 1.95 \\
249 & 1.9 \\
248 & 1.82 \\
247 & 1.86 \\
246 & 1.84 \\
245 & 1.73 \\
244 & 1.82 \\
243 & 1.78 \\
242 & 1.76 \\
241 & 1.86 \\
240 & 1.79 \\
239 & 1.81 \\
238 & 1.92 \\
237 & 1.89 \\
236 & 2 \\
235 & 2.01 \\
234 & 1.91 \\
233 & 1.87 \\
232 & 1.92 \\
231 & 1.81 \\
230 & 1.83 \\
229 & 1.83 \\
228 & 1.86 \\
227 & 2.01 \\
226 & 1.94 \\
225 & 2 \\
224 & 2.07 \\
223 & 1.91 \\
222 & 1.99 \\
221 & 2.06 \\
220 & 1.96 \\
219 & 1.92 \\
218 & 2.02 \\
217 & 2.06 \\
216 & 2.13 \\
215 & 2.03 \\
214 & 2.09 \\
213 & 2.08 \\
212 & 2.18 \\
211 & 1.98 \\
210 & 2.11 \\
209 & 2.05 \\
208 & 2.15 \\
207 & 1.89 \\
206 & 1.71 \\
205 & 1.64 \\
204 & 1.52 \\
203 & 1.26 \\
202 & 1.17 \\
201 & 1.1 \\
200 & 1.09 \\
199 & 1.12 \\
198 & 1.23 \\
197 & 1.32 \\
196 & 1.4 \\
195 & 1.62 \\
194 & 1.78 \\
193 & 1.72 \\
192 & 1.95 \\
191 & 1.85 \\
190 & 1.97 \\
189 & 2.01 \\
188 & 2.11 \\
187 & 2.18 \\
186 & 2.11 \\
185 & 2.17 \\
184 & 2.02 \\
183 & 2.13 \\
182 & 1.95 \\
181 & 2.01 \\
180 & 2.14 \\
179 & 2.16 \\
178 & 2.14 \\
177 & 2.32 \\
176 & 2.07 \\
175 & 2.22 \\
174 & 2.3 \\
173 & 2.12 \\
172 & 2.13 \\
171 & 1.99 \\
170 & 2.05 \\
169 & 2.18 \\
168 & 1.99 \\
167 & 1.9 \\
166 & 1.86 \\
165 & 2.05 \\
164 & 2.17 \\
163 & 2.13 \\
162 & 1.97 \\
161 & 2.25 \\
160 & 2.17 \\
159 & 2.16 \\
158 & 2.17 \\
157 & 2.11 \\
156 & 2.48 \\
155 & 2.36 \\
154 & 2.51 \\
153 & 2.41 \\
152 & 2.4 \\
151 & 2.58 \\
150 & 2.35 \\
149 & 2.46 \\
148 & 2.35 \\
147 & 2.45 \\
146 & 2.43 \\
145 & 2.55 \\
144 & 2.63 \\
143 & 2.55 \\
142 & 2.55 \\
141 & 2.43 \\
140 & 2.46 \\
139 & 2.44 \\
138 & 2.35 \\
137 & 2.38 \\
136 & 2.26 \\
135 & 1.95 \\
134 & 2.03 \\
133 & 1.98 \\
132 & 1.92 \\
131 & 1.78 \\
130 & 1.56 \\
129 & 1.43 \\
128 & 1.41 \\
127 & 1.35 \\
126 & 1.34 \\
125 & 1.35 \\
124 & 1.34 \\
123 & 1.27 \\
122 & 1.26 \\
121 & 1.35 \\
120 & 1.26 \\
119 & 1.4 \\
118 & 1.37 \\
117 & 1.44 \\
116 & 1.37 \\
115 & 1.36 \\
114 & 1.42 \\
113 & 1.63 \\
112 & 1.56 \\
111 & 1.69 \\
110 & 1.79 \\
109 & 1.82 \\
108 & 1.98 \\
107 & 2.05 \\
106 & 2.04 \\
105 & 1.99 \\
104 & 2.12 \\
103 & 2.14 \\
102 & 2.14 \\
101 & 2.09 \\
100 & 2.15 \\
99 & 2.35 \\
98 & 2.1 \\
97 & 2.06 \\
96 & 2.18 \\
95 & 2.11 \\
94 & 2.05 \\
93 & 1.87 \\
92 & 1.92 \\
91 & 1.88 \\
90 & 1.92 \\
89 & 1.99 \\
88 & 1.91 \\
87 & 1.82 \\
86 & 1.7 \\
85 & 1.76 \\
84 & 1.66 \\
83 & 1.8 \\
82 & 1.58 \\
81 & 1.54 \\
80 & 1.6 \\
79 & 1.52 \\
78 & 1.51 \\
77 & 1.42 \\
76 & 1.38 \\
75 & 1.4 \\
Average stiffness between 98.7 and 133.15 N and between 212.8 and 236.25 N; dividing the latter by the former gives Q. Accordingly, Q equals 1.18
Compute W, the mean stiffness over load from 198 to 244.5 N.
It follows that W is 1.84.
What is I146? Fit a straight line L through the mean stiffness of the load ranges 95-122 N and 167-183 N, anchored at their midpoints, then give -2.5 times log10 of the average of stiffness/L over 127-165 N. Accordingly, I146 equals -0.12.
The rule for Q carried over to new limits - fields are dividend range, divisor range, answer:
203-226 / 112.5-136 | 1.29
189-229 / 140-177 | 0.79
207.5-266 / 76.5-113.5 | 1.04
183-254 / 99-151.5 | 0.97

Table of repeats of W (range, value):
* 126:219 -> 2.02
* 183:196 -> 1.94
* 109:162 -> 1.96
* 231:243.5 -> 1.87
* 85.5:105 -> 2.03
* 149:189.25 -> 2.17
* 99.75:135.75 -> 1.67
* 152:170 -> 2.17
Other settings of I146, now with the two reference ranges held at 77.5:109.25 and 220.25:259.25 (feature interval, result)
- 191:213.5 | 0.166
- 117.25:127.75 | 0.394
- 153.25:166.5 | -0.144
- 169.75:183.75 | -0.111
